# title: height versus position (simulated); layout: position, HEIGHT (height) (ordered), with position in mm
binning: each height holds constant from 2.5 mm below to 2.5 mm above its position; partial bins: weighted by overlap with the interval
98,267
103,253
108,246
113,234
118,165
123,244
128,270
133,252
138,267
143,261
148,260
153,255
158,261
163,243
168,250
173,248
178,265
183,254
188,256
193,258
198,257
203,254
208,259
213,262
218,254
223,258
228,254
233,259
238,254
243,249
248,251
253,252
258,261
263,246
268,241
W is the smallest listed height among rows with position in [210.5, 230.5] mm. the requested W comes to 254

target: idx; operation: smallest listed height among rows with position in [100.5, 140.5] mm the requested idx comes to 165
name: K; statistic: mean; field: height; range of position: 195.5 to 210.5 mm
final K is 257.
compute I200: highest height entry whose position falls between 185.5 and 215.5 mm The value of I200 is 262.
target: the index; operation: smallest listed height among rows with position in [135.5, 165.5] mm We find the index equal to 243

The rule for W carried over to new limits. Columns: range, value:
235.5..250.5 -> 249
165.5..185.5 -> 248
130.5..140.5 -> 252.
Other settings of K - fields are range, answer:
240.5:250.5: 250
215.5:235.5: 256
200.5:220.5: 257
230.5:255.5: 253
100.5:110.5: 250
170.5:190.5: 256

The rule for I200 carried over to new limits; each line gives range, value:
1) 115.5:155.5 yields 270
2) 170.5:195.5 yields 265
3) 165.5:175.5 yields 250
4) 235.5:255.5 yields 254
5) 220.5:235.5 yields 259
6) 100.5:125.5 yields 253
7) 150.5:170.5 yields 261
